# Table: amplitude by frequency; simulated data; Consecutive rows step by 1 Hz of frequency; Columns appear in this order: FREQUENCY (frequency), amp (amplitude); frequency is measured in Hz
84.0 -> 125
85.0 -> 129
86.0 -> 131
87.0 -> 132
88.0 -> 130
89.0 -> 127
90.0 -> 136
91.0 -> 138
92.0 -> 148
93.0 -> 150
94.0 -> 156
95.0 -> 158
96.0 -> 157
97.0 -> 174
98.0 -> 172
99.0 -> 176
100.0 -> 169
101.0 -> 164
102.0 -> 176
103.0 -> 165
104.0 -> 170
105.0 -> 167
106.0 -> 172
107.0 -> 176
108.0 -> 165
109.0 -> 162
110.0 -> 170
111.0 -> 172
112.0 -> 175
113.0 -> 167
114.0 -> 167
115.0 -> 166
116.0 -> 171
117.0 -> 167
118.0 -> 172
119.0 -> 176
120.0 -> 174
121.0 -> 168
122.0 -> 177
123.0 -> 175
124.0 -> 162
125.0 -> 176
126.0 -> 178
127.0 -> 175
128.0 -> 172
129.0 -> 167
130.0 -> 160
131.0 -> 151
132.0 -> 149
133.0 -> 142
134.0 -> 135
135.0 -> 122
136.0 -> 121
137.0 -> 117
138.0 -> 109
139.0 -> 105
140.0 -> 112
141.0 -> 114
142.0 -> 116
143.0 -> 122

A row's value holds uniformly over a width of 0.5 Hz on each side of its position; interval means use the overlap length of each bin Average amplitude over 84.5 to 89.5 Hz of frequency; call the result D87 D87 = 130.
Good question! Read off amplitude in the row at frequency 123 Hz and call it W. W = 175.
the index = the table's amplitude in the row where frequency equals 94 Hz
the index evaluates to 156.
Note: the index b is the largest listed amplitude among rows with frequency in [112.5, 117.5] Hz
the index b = 171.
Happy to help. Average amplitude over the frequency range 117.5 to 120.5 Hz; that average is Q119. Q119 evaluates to 174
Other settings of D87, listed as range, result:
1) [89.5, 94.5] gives 146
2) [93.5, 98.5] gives 163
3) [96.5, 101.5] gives 171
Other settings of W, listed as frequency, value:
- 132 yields 149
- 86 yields 131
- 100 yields 169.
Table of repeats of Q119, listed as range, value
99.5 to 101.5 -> 166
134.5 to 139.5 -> 115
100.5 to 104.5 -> 169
